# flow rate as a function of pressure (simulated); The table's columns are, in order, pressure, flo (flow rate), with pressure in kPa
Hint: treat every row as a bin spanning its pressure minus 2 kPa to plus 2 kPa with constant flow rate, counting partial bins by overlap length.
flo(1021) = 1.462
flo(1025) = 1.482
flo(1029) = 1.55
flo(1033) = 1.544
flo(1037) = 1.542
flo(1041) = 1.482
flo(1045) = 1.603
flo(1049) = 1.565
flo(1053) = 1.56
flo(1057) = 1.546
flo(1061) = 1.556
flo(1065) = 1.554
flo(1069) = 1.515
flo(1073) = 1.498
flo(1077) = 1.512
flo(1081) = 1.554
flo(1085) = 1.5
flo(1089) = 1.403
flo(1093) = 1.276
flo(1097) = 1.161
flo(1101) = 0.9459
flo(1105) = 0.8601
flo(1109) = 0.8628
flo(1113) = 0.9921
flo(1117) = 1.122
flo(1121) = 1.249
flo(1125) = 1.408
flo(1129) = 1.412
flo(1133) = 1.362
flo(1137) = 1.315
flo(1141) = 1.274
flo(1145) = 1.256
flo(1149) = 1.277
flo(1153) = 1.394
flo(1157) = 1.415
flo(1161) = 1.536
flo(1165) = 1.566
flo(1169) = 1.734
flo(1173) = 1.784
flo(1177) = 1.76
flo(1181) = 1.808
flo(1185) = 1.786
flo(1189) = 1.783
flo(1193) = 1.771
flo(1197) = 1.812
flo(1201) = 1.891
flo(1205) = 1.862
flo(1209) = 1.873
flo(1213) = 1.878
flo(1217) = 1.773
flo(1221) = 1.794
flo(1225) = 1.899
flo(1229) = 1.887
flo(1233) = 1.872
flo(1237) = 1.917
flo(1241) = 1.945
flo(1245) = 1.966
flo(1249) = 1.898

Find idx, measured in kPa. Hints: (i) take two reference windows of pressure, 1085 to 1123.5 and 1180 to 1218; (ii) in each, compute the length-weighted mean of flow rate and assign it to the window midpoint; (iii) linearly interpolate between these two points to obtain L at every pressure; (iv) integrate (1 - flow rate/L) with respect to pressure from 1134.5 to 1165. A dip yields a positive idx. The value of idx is 2.0 kPa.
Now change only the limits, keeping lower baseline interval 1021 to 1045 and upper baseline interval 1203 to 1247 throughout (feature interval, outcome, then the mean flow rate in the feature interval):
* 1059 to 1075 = 0.55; 1.53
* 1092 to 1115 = 9.00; 1.01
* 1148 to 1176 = 3.44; 1.55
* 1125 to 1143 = 3.80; 1.35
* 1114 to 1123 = 2.77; 1.16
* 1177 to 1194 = 0.19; 1.78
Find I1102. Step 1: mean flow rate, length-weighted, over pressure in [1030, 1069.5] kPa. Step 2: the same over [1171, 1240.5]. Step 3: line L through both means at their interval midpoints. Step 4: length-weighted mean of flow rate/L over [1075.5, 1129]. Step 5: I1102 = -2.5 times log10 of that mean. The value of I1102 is 0.319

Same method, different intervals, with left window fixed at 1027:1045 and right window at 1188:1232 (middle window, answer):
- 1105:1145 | 0.370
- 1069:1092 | 0.090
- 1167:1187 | 0.005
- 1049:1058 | 0.008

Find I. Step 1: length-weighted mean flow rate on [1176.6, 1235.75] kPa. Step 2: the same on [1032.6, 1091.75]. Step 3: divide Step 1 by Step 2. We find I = 1.20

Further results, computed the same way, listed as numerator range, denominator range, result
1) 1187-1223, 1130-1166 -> 1.33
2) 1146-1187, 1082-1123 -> 1.39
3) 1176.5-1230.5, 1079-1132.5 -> 1.50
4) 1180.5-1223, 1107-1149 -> 1.48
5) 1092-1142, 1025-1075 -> 0.76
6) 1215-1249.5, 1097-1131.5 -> 1.69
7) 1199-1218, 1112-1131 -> 1.49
